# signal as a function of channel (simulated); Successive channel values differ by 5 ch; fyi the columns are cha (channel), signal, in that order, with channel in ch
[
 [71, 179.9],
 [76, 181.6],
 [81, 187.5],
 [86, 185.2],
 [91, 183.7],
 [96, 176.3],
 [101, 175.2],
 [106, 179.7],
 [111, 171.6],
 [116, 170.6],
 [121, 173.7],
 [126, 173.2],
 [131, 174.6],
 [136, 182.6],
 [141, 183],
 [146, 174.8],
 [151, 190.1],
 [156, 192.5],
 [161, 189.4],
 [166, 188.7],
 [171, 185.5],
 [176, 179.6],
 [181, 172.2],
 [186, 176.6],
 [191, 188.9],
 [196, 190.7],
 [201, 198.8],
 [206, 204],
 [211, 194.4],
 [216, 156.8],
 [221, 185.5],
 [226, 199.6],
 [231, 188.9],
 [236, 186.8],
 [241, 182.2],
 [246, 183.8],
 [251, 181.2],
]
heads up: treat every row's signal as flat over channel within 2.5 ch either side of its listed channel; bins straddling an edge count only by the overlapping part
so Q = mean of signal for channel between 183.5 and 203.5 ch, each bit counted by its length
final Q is 189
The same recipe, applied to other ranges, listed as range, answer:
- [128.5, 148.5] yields 179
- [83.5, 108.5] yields 180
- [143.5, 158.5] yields 186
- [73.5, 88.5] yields 185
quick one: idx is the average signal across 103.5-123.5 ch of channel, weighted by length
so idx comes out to 174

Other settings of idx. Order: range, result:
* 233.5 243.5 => 184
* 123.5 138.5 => 177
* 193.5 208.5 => 198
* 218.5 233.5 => 191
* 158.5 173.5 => 188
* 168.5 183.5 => 179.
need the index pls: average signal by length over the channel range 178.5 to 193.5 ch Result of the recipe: 179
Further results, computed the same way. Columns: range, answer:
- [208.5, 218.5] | 176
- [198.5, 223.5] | 188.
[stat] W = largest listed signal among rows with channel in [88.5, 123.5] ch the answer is 183.7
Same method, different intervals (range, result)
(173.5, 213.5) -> 204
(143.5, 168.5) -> 192.5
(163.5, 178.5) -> 188.7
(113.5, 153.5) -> 190.1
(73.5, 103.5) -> 187.5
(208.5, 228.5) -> 199.6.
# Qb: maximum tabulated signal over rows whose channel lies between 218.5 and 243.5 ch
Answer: 199.6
